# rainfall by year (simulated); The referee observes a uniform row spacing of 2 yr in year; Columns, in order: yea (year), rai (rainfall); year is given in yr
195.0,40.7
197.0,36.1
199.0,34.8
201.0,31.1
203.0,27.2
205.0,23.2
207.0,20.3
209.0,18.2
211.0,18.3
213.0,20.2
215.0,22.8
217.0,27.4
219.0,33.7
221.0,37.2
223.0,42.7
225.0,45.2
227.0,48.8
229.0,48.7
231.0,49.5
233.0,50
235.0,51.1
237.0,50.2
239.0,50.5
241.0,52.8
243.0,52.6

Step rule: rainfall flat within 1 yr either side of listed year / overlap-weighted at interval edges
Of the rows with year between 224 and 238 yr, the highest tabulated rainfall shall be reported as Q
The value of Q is 51.1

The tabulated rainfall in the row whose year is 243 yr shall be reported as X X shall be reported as 52.6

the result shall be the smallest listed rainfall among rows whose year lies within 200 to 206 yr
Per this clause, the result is 23.2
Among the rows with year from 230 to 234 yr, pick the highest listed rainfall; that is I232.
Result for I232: 50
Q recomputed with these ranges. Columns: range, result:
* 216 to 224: 42.7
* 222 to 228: 48.8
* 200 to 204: 31.1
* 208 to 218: 27.4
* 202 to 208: 27.2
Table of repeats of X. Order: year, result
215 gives 22.8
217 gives 27.4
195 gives 40.7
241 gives 52.8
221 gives 37.2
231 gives 49.5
